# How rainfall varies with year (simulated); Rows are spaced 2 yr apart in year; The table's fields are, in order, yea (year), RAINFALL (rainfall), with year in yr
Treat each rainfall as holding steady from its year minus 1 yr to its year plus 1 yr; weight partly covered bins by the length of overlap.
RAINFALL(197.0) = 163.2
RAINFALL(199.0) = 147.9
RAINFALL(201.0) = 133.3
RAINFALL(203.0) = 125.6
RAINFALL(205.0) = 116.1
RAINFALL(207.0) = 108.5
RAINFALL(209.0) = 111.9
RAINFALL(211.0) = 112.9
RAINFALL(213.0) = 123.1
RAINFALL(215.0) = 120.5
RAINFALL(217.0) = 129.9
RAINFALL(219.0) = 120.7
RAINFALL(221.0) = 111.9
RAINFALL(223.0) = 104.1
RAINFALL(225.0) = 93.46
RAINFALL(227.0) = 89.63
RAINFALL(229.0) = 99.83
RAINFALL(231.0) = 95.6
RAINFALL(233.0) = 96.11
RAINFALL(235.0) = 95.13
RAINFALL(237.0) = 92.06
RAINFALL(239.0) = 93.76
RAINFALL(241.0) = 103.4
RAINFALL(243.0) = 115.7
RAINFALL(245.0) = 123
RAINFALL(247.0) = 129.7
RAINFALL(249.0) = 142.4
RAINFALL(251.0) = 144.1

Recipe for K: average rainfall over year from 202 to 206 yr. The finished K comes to 121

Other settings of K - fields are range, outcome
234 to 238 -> 93.6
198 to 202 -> 141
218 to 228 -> 104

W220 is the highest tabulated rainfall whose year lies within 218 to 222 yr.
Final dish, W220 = 120.7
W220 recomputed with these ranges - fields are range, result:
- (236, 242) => 103.4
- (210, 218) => 129.9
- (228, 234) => 99.83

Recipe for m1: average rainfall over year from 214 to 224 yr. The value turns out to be 117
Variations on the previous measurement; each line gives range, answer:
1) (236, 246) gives 106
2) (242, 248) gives 123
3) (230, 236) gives 95.6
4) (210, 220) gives 121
